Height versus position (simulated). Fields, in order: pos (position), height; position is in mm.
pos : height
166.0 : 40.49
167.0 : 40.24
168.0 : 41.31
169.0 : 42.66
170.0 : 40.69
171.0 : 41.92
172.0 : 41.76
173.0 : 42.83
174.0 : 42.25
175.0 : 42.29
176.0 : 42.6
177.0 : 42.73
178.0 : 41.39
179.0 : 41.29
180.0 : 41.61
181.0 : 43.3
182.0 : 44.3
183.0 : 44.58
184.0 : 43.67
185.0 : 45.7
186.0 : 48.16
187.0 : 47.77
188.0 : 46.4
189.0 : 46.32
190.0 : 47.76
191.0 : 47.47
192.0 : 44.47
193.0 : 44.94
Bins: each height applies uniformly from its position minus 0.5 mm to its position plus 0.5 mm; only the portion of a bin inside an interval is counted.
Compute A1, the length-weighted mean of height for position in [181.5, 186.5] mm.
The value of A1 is 45.3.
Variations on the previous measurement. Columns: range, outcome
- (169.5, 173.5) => 41.8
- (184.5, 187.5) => 47.2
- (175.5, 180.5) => 41.9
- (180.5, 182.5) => 43.8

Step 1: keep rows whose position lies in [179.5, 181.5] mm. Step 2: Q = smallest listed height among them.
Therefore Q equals 41.61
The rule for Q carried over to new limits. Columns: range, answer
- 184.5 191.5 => 45.7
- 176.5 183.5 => 41.29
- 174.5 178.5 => 41.39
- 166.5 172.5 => 40.24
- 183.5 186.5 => 43.67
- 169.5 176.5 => 40.69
